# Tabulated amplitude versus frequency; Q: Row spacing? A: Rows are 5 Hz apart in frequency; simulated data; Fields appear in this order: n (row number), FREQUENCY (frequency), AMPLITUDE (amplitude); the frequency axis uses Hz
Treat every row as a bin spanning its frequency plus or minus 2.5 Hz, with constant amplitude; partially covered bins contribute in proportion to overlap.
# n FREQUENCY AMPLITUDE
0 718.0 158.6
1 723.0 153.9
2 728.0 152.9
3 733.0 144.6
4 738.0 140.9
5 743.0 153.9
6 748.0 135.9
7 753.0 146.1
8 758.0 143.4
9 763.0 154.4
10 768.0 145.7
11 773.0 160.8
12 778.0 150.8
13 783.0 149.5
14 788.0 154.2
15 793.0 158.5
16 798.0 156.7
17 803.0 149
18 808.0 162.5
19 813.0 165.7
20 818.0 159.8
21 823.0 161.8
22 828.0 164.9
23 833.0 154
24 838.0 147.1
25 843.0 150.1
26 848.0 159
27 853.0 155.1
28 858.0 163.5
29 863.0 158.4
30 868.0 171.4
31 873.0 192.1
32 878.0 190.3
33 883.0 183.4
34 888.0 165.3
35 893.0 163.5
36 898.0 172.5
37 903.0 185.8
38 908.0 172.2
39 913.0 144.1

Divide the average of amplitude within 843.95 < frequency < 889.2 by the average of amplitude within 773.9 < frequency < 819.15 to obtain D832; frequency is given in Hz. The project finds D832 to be 1.1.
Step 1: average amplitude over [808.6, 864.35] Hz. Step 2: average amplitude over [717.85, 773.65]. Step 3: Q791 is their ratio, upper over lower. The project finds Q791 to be 1.07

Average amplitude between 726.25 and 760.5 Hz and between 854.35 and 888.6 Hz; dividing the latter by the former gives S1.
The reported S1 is 1.2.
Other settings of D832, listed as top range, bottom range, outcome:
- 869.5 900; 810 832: 1.09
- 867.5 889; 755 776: 1.21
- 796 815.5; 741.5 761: 1.10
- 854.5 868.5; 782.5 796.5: 1.05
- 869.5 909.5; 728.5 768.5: 1.22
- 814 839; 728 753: 1.09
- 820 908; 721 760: 1.14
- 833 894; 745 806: 1.10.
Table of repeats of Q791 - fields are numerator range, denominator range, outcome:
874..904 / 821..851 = 1.14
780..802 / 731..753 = 1.07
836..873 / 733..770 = 1.10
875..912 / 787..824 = 1.10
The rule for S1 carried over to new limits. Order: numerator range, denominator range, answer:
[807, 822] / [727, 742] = 1.11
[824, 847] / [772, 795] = 1.00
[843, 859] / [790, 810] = 1.01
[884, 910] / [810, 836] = 1.07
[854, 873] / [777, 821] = 1.07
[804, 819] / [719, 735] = 1.07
